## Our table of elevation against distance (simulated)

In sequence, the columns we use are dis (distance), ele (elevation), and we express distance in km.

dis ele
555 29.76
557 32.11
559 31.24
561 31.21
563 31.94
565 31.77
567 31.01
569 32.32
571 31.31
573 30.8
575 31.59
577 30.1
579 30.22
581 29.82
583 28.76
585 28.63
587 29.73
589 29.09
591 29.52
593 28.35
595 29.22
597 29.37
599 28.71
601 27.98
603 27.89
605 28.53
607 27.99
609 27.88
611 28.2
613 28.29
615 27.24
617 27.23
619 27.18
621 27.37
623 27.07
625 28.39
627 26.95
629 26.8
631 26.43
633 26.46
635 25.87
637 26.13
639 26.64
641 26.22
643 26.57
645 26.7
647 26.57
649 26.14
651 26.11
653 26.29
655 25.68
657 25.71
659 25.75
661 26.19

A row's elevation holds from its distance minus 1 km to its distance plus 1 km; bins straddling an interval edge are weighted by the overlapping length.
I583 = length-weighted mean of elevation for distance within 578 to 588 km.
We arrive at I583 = 29.4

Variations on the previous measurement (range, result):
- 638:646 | 26.5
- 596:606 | 28.5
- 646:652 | 26.3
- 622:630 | 27.3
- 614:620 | 27.2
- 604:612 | 28.2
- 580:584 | 29.3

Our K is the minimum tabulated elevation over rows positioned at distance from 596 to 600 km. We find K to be 28.71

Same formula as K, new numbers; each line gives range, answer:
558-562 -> 31.21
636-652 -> 26.11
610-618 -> 27.23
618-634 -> 26.43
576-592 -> 28.63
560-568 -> 31.01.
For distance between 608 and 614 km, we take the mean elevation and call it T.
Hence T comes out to 28.1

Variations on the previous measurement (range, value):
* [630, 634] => 26.4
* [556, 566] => 31.7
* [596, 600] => 29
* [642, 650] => 26.5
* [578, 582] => 30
